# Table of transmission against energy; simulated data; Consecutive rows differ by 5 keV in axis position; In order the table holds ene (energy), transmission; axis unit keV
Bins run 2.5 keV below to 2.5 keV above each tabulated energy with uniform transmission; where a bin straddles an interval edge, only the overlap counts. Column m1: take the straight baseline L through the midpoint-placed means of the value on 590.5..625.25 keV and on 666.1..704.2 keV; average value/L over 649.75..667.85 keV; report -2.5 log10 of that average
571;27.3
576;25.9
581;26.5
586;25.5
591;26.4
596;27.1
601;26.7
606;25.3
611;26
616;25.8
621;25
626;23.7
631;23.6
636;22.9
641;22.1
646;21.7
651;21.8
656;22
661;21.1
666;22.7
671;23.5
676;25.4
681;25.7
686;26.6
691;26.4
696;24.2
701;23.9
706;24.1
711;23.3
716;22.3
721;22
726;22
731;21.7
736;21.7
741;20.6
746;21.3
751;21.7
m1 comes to 0.16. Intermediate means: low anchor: 25.9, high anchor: 24.9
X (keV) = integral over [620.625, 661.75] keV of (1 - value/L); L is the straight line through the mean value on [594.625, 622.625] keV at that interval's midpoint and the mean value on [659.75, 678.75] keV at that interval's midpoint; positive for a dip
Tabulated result 3.3 keV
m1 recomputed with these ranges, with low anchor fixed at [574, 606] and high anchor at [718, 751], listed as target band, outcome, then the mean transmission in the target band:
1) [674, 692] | -0.12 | 26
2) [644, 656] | 0.12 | 21.8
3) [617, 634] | 0.04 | 24.2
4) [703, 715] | -0.05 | 23.5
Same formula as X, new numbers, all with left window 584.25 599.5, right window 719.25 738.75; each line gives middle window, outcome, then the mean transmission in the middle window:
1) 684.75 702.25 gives -1.7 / 25.3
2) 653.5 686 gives 0.2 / 23.6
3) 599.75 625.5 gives 0.2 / 25.6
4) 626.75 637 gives 0.7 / 23.4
